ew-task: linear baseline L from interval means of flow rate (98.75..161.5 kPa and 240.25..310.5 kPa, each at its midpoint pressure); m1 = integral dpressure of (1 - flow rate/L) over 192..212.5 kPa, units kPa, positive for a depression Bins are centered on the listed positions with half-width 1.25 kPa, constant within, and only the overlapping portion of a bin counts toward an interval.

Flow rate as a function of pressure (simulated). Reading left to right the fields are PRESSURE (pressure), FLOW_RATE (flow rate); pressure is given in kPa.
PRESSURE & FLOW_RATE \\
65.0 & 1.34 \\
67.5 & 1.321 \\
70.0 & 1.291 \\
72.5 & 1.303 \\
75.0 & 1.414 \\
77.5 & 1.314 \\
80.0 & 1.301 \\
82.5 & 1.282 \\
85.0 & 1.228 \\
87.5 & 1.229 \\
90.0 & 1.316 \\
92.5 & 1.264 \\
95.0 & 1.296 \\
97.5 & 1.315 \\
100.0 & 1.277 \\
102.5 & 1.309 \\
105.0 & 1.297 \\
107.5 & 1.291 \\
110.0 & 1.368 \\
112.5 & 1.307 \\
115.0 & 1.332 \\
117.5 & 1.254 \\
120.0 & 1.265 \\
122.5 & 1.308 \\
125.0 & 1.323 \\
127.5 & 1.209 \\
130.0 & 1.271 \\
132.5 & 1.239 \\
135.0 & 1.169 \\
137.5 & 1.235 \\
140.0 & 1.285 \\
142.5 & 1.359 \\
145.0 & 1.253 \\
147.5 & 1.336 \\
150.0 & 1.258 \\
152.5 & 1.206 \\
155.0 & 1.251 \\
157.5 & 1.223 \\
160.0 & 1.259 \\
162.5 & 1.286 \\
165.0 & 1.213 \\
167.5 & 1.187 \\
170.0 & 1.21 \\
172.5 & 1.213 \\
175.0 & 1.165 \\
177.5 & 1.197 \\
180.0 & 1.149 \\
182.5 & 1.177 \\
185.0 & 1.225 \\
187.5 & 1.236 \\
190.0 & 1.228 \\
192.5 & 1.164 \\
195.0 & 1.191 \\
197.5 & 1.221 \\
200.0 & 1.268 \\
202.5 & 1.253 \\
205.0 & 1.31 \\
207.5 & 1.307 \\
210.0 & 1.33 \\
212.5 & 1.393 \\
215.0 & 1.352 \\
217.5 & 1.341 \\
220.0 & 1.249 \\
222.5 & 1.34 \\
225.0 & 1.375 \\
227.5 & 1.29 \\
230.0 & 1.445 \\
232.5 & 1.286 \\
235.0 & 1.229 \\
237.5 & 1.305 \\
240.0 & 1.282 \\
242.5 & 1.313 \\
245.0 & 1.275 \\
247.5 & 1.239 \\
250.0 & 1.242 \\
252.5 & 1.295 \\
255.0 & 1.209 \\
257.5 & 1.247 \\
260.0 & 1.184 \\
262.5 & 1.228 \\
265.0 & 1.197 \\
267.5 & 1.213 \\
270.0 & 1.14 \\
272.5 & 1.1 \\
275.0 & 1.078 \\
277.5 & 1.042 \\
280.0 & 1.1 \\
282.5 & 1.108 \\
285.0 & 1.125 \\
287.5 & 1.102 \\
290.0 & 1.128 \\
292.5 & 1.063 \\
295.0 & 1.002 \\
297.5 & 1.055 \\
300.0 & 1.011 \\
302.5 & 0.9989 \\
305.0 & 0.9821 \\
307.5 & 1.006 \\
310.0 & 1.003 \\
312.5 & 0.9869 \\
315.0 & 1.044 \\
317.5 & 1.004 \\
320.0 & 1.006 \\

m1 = -1.05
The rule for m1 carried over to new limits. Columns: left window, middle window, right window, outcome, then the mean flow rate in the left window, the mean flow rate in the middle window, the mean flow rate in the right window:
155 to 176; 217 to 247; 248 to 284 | -3.0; 1.22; 1.31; 1.17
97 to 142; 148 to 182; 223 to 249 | 1.9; 1.28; 1.22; 1.3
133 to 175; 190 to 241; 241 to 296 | -3.9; 1.24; 1.29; 1.17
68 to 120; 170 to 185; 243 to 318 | 0.4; 1.3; 1.19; 1.12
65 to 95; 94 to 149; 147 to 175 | -0.9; 1.3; 1.29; 1.23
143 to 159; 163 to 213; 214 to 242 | 2.2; 1.26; 1.23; 1.32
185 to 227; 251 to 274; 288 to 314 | -1.4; 1.28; 1.2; 1.03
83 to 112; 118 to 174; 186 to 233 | 1.7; 1.29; 1.25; 1.29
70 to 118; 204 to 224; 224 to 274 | -1.0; 1.3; 1.33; 1.25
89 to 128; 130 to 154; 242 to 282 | 0.3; 1.3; 1.26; 1.19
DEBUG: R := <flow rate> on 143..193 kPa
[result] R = 1.22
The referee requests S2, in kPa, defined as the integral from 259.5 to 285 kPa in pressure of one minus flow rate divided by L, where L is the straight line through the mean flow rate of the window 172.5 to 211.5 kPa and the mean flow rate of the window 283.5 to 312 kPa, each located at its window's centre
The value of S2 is -1.2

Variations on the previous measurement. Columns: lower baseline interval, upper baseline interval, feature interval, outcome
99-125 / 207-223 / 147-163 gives 0.7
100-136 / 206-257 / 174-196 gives 1.7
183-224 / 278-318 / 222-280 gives -3.8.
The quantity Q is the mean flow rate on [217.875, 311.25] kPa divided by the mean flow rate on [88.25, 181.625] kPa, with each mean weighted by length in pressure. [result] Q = 0.93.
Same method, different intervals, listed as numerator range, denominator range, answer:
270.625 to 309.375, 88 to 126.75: 0.82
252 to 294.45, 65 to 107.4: 0.88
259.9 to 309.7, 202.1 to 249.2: 0.83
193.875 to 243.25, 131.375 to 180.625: 1.06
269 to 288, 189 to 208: 0.89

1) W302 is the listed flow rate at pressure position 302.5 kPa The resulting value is 0.9989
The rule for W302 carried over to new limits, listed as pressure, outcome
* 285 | 1.125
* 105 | 1.297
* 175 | 1.165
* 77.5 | 1.314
